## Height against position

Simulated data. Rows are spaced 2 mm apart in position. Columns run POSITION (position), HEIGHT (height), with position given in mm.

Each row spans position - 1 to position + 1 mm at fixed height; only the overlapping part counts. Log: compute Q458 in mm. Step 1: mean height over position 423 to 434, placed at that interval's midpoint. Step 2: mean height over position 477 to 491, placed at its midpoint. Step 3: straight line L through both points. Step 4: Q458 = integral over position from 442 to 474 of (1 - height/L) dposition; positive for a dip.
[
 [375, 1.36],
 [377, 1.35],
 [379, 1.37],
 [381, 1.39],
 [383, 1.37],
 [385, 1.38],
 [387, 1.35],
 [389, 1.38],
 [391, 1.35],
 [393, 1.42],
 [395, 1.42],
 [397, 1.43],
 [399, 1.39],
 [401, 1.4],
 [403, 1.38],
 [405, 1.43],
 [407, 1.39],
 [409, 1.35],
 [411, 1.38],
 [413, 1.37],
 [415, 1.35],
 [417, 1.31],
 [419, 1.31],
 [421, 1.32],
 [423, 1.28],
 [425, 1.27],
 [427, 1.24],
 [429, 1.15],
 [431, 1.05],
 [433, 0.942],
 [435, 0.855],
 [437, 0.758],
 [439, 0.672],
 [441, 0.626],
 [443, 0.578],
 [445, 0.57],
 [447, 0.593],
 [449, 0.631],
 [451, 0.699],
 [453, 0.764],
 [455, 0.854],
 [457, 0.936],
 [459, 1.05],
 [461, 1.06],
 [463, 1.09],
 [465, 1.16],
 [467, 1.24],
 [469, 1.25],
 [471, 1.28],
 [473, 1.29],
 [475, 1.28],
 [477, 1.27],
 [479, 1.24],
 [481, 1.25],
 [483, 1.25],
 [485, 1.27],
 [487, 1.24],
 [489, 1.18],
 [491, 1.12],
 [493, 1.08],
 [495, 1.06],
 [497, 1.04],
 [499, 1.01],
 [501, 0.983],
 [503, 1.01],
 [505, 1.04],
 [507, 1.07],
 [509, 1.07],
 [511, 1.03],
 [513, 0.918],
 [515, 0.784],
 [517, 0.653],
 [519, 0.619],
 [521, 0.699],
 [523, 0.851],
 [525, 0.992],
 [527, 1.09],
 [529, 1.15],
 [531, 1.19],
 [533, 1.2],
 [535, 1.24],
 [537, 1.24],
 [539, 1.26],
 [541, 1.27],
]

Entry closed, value 6.81 mm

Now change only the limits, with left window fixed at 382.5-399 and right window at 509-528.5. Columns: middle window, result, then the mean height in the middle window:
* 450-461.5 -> 2.4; 0.887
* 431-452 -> 8.4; 0.709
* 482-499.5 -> -2.9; 1.14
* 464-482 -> -3.4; 1.25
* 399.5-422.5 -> -1.0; 1.36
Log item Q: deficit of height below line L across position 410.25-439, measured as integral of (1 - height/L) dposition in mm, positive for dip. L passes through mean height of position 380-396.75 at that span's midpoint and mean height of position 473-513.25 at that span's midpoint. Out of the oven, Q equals 3.0 mm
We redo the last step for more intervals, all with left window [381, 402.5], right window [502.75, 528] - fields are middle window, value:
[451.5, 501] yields -3.48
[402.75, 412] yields -0.41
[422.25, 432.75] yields 0.61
